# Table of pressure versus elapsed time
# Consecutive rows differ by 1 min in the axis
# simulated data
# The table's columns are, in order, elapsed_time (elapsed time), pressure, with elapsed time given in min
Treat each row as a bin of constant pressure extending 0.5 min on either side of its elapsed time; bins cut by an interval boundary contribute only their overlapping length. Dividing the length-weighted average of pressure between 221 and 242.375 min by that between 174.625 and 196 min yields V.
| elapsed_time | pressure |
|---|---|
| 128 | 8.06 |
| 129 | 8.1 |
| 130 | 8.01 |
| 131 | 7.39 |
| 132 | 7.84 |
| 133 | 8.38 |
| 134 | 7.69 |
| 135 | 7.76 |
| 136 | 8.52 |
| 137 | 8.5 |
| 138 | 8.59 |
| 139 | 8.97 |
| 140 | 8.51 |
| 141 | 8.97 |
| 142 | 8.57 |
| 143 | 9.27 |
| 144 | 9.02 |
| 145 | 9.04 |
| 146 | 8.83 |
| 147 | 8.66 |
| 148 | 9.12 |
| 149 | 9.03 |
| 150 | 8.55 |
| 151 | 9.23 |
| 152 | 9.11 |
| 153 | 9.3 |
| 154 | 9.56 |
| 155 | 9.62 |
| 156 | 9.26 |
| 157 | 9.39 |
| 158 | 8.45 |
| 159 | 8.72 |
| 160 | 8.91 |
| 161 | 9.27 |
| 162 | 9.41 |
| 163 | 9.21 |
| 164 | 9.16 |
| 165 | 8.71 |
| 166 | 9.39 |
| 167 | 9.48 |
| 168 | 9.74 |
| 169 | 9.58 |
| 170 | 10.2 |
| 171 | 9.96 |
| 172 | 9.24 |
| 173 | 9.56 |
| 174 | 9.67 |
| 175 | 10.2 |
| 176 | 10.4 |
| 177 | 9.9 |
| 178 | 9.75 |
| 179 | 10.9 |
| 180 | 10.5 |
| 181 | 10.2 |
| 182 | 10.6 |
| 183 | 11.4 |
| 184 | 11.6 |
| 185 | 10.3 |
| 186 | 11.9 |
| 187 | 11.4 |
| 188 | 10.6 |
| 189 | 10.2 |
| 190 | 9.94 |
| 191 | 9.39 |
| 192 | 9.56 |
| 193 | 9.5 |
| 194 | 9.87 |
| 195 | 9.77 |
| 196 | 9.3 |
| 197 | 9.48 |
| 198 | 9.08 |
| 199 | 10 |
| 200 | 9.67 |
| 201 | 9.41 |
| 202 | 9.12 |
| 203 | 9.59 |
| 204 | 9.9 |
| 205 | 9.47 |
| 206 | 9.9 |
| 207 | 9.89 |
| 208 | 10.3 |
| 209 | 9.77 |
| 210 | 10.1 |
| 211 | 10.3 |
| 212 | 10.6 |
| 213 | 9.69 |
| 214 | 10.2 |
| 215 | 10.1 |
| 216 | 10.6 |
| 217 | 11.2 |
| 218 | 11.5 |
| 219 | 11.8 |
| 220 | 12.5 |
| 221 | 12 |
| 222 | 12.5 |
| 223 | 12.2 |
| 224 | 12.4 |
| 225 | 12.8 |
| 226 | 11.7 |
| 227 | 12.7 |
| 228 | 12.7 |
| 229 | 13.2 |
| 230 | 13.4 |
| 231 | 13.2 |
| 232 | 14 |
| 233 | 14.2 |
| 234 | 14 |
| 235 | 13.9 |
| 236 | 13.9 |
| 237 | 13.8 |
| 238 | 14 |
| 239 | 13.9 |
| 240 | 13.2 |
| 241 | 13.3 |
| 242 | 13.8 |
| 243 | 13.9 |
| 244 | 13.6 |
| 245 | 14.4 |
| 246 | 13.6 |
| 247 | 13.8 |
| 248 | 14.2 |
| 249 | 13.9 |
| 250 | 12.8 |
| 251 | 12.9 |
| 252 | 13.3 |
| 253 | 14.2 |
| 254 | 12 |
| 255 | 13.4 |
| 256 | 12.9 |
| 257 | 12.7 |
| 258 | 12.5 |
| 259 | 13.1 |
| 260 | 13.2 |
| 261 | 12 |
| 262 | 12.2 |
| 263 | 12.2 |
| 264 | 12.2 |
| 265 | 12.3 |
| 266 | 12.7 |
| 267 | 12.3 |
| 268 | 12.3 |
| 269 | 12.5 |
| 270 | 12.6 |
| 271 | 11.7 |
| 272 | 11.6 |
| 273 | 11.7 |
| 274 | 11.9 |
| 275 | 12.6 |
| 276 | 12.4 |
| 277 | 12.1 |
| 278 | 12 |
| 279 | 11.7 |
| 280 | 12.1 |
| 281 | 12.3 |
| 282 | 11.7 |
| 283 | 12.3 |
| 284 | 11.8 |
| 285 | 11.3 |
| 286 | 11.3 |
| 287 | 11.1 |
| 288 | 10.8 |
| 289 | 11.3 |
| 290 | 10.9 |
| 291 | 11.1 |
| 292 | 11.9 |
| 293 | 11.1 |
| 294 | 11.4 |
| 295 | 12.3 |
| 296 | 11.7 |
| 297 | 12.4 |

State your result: 1.28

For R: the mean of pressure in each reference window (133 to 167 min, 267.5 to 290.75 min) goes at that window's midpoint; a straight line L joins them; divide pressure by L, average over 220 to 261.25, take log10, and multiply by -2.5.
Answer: -0.21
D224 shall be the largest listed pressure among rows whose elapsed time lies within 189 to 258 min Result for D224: 14.4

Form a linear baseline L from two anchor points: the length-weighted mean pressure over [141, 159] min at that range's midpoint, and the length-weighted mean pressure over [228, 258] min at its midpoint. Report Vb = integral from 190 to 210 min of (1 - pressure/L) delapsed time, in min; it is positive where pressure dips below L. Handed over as 3.2 min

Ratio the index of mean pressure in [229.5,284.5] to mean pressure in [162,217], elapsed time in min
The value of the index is 1.29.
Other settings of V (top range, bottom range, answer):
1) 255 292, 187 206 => 1.24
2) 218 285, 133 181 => 1.39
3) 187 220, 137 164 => 1.12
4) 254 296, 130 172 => 1.35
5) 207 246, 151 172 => 1.33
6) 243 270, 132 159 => 1.47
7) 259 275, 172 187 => 1.17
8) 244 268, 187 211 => 1.33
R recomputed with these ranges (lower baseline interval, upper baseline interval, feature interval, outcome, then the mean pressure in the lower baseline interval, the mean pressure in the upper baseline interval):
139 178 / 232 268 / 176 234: 0.04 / 9.27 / 13.3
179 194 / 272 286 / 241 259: -0.17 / 10.5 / 12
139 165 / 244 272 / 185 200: 0.05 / 9.04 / 12.9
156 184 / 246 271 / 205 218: 0.10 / 9.73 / 12.8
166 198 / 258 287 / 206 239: -0.09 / 10.1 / 12.1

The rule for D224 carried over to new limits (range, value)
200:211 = 10.3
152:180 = 10.9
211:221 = 12.5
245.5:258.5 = 14.2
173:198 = 11.9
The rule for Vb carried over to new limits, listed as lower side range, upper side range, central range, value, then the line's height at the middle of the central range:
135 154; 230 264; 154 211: 3.71 min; 10.5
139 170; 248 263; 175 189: -0.72 min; 10.2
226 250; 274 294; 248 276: 0.00 min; 12.6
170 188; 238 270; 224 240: -1.40 min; 12.3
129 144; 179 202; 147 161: -0.22 min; 8.95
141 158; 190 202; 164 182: -1.03 min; 9.31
